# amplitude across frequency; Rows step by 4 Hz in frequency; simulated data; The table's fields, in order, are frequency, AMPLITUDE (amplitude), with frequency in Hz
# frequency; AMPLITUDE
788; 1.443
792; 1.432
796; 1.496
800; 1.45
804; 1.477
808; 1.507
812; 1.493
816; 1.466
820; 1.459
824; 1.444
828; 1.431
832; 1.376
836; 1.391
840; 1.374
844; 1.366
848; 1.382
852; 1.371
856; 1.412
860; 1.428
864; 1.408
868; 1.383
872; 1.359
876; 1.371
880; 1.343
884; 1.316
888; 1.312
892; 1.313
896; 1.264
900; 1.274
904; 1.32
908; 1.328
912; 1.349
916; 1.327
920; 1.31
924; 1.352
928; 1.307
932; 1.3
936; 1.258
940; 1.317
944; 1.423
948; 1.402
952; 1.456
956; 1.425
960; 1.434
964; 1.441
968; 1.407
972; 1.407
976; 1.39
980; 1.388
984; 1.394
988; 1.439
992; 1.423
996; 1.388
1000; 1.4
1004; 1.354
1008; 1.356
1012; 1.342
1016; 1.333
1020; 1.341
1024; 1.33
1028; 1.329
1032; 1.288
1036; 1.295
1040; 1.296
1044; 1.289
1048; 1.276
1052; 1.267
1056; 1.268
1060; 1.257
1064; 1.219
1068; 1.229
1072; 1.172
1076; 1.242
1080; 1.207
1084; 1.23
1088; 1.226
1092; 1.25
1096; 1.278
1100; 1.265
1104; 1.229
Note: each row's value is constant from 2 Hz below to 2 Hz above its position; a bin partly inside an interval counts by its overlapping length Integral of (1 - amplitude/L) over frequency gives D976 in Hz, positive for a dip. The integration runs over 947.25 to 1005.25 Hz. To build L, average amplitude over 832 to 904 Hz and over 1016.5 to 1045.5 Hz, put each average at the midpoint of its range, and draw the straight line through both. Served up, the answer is -3.7 Hz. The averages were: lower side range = 1.36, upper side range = 1.31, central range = 1.41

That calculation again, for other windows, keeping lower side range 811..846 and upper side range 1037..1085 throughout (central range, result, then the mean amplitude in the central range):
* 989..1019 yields -1.9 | 1.37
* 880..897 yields 0.8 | 1.31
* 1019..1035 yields -0.6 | 1.32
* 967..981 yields -0.9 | 1.4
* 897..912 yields 0.6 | 1.31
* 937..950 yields -0.4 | 1.37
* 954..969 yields -1.2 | 1.43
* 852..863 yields -0.1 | 1.41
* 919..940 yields 0.6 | 1.31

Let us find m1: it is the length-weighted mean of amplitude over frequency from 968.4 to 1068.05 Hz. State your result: 1.34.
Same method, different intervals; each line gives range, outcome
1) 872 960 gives 1.34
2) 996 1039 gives 1.34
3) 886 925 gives 1.31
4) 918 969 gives 1.37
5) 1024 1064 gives 1.28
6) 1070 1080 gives 1.21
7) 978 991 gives 1.41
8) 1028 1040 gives 1.3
